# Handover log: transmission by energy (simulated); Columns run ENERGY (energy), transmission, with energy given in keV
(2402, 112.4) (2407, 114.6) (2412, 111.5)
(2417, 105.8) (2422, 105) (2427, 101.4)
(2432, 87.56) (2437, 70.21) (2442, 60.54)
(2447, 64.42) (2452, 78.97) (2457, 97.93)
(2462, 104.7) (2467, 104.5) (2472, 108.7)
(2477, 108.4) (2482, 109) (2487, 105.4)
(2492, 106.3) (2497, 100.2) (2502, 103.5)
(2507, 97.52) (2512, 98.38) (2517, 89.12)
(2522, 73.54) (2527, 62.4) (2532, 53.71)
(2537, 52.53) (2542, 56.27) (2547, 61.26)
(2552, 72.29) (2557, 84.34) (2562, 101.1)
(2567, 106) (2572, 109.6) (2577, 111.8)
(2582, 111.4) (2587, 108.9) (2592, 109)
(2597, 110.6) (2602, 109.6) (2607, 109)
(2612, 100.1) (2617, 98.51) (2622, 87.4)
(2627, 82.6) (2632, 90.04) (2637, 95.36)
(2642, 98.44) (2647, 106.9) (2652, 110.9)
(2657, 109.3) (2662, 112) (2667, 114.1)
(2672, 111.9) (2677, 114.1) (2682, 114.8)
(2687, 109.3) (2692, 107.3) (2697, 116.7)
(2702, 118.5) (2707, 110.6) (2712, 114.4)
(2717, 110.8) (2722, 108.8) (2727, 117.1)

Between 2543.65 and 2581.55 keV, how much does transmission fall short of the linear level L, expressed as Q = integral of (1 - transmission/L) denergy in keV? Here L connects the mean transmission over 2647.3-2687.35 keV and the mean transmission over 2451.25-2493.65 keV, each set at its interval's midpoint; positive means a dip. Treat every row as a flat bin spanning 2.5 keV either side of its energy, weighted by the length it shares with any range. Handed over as 5.27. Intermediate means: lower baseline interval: 104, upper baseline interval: 112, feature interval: 92.6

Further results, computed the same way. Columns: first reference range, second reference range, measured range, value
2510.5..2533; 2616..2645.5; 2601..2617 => -2.8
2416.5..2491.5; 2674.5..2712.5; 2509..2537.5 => 7.5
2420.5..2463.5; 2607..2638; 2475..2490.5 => -3.7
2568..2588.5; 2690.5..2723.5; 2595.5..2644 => 5.7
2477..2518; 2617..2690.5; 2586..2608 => -1.3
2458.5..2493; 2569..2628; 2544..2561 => 4.9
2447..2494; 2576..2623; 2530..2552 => 9.7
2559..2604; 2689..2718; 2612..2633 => 3.6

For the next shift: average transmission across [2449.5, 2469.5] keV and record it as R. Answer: 96.5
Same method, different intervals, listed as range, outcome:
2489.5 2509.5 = 102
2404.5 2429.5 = 108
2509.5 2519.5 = 93.8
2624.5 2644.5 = 91.6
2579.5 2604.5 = 110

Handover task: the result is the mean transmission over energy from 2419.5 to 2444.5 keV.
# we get 84.9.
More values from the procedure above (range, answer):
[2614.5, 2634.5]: 89.6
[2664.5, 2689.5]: 113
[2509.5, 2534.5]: 75.4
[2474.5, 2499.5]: 106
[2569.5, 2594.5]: 110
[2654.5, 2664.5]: 111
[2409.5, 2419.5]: 109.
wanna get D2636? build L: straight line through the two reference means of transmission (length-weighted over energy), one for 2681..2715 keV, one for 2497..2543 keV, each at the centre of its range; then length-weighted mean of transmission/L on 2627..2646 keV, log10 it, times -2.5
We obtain 0.08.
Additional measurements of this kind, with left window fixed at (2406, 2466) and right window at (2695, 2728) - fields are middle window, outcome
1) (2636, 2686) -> 0.00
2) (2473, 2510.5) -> -0.09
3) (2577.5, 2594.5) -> -0.07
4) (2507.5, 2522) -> 0.08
